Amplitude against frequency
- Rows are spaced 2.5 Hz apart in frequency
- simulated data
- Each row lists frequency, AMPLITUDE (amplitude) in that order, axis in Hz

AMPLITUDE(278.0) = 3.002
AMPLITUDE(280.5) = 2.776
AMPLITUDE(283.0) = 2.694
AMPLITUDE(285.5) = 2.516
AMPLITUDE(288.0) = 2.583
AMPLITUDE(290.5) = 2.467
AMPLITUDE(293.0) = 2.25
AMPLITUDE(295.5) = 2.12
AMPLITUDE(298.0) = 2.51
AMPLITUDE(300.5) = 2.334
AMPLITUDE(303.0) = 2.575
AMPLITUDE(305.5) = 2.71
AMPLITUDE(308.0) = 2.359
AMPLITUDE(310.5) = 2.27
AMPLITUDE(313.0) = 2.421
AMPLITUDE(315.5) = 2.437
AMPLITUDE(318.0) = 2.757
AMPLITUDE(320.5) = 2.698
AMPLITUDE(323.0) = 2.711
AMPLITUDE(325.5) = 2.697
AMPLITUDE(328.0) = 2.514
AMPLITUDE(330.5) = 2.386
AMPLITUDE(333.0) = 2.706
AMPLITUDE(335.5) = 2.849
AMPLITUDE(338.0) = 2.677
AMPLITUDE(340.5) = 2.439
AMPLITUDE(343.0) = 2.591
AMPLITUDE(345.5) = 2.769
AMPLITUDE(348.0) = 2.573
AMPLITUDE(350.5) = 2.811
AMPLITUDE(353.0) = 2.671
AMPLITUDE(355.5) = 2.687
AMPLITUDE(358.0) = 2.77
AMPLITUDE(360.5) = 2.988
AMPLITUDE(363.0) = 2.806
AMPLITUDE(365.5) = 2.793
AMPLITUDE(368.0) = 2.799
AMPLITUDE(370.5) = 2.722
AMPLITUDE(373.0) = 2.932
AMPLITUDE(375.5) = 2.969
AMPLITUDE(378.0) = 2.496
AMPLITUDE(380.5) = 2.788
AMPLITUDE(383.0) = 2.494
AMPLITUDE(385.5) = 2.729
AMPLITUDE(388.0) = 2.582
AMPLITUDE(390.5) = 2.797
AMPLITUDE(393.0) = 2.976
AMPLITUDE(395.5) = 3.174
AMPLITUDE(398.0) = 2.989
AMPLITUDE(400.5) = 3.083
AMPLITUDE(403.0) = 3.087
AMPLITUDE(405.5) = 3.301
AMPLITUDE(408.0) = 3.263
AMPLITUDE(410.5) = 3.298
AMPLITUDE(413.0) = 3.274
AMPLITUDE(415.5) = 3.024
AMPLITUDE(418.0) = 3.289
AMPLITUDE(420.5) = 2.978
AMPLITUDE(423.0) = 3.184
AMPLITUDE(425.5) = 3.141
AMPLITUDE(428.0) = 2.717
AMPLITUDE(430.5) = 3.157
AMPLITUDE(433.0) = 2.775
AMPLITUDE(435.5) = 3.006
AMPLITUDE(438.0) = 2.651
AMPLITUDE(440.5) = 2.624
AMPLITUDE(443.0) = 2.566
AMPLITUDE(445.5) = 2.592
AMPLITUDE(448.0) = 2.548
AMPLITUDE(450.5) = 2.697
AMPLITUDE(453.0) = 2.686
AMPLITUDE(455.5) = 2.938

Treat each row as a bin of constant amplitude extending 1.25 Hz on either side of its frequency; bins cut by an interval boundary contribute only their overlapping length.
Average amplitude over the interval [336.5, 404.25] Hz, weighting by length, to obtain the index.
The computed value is 2.79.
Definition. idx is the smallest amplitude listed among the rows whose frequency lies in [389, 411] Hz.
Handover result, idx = 2.797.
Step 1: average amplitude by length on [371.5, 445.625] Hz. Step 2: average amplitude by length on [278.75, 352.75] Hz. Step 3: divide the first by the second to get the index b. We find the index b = 1.15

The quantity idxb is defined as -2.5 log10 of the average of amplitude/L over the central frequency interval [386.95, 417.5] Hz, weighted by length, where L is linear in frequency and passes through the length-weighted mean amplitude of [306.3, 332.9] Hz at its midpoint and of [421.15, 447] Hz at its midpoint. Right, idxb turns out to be -0.120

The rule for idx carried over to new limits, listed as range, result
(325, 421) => 2.386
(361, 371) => 2.722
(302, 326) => 2.27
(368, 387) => 2.494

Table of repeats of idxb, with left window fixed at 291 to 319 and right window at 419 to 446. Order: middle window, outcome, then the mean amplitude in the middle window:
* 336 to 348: -0.03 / 2.63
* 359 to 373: -0.08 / 2.83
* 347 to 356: -0.04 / 2.69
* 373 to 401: -0.04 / 2.82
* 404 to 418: -0.16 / 3.23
